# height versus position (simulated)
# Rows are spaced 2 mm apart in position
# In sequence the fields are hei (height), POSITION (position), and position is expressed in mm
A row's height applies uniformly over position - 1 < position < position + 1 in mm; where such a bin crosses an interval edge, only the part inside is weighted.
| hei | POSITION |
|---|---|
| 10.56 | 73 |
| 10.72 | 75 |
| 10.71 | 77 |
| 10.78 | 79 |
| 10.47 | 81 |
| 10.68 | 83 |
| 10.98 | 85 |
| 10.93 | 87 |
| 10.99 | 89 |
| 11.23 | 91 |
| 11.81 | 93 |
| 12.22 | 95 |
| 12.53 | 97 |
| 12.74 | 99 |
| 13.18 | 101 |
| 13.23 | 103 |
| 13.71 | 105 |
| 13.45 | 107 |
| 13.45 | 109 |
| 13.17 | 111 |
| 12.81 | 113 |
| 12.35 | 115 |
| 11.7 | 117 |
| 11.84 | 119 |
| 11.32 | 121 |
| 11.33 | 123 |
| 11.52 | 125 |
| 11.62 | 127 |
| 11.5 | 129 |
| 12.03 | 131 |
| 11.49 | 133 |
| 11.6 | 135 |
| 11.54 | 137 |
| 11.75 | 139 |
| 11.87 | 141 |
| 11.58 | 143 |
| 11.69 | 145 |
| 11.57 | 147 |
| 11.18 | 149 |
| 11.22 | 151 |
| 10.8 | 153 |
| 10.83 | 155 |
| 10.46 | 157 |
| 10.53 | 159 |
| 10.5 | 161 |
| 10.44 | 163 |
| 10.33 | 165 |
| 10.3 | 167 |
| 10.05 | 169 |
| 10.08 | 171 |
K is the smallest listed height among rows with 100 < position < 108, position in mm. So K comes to 13.18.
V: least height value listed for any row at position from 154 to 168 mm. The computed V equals 10.3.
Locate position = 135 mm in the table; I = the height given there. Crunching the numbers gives 11.6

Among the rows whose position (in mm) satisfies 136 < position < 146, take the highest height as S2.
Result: 11.87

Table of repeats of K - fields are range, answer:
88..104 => 10.99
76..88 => 10.47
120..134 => 11.32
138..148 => 11.57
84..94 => 10.93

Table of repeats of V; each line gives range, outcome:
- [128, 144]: 11.49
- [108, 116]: 12.35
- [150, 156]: 10.8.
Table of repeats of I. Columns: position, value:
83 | 10.68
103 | 13.23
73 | 10.56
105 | 13.71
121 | 11.32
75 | 10.72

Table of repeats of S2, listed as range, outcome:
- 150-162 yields 11.22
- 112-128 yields 12.81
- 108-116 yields 13.45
